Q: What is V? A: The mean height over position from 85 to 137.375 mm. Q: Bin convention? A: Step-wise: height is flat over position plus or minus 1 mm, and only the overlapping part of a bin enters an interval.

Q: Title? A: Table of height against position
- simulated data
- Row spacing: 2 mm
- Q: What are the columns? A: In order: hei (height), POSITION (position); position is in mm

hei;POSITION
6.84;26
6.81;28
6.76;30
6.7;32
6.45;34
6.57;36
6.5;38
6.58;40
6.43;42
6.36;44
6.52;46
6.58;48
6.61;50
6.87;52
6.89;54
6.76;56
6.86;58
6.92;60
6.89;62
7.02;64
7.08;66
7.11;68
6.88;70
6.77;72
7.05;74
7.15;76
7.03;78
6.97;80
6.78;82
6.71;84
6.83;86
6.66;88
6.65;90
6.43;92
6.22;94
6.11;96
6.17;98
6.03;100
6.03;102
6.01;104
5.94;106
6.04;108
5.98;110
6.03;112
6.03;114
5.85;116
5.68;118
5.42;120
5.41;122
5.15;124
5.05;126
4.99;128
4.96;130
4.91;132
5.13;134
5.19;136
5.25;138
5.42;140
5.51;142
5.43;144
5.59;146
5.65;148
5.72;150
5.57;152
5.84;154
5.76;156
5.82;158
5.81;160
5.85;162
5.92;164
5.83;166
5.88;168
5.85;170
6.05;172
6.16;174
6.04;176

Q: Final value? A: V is 5.8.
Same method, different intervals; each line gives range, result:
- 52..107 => 6.67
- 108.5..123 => 5.78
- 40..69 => 6.77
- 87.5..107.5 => 6.21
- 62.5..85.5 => 6.95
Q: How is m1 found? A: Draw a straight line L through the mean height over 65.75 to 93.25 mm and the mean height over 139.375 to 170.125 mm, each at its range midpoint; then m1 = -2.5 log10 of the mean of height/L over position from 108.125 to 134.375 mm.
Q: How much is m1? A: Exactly 0.14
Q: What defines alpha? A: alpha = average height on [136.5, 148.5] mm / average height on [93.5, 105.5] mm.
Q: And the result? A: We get 0.90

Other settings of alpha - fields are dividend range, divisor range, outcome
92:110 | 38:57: 0.92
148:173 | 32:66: 0.87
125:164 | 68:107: 0.83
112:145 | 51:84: 0.77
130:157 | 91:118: 0.90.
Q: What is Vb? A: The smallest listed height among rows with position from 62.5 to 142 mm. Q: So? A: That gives 4.91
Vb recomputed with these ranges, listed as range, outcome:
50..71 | 6.61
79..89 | 6.66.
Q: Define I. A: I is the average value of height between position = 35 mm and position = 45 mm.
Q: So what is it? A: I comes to 6.49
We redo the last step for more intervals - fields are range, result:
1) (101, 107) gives 5.99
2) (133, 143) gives 5.3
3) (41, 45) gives 6.39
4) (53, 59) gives 6.84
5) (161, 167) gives 5.87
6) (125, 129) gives 5.02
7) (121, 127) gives 5.2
